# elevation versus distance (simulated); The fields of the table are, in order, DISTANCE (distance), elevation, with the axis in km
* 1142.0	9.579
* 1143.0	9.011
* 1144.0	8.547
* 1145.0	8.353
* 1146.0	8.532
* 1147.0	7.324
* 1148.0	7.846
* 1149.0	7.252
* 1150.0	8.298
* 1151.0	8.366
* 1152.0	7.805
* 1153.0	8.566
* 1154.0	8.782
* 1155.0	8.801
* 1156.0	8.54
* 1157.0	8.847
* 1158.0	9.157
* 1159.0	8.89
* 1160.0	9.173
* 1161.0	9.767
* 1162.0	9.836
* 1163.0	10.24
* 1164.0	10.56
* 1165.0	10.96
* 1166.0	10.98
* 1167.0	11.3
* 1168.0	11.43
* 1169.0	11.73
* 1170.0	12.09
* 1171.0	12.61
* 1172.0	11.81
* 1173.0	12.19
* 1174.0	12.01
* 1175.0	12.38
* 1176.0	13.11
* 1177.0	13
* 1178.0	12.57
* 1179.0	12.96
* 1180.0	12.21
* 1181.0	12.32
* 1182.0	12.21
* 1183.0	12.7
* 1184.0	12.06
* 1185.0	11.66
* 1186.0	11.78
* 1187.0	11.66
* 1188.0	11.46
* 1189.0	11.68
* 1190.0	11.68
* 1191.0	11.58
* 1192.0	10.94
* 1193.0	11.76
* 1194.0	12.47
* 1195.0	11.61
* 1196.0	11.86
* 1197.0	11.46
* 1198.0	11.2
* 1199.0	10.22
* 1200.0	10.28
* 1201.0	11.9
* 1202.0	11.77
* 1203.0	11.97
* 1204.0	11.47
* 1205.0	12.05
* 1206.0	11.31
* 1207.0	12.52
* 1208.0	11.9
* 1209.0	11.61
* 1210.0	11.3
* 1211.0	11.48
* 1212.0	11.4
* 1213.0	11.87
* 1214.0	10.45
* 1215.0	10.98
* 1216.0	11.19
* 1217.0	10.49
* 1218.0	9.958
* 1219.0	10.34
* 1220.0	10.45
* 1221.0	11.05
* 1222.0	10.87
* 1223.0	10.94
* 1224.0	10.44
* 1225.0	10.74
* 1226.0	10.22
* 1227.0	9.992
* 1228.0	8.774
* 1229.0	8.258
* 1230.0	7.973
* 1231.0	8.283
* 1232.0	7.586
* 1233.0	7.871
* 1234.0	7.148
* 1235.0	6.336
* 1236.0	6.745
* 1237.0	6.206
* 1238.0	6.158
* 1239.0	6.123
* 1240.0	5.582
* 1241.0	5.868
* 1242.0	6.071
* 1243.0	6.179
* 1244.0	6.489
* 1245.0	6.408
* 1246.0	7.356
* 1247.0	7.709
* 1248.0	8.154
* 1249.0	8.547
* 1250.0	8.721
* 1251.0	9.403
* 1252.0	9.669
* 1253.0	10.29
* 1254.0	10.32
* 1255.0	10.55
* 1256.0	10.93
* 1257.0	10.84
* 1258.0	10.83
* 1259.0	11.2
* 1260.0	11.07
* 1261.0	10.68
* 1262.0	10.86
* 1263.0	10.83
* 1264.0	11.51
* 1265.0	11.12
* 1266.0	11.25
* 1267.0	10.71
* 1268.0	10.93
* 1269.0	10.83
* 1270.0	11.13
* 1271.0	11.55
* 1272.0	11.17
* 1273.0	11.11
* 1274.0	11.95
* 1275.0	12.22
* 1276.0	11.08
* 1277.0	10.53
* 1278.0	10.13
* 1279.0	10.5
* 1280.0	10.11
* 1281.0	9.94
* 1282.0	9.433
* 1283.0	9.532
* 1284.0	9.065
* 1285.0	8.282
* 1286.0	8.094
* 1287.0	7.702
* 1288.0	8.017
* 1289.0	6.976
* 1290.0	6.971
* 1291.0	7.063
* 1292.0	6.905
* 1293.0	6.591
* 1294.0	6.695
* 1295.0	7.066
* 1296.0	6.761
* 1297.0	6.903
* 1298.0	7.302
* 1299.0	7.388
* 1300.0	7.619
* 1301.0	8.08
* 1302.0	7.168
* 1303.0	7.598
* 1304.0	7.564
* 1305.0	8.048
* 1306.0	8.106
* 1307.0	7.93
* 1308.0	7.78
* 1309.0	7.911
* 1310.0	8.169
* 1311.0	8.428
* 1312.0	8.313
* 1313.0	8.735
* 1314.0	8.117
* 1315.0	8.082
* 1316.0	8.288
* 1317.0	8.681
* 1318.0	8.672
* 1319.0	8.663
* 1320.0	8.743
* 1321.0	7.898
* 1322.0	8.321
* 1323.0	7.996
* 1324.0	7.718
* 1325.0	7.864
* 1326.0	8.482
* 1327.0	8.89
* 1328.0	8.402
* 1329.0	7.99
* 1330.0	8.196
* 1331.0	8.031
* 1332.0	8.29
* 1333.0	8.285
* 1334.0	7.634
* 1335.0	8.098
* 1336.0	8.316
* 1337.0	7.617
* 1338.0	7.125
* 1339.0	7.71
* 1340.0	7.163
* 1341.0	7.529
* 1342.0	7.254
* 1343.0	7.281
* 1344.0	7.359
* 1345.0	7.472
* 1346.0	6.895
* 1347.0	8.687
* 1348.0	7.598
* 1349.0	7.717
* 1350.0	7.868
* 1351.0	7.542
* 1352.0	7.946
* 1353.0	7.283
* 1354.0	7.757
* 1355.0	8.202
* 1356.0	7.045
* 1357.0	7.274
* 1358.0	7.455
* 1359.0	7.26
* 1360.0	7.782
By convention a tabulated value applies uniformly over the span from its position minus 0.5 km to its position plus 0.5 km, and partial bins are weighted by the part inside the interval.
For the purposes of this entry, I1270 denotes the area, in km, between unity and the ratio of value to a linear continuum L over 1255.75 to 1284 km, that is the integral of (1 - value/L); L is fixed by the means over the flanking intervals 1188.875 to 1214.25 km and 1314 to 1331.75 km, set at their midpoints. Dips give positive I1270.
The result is -3.3 km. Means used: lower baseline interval 11.5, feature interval 10.8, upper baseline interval 8.28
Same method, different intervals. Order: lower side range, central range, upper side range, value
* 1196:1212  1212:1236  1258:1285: 3.51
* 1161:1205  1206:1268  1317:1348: 5.13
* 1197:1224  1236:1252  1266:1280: 5.81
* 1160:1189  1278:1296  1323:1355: 1.75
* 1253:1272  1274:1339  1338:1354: 6.13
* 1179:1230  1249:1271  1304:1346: -1.99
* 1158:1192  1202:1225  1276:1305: -1.71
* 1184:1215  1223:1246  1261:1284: 7.41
